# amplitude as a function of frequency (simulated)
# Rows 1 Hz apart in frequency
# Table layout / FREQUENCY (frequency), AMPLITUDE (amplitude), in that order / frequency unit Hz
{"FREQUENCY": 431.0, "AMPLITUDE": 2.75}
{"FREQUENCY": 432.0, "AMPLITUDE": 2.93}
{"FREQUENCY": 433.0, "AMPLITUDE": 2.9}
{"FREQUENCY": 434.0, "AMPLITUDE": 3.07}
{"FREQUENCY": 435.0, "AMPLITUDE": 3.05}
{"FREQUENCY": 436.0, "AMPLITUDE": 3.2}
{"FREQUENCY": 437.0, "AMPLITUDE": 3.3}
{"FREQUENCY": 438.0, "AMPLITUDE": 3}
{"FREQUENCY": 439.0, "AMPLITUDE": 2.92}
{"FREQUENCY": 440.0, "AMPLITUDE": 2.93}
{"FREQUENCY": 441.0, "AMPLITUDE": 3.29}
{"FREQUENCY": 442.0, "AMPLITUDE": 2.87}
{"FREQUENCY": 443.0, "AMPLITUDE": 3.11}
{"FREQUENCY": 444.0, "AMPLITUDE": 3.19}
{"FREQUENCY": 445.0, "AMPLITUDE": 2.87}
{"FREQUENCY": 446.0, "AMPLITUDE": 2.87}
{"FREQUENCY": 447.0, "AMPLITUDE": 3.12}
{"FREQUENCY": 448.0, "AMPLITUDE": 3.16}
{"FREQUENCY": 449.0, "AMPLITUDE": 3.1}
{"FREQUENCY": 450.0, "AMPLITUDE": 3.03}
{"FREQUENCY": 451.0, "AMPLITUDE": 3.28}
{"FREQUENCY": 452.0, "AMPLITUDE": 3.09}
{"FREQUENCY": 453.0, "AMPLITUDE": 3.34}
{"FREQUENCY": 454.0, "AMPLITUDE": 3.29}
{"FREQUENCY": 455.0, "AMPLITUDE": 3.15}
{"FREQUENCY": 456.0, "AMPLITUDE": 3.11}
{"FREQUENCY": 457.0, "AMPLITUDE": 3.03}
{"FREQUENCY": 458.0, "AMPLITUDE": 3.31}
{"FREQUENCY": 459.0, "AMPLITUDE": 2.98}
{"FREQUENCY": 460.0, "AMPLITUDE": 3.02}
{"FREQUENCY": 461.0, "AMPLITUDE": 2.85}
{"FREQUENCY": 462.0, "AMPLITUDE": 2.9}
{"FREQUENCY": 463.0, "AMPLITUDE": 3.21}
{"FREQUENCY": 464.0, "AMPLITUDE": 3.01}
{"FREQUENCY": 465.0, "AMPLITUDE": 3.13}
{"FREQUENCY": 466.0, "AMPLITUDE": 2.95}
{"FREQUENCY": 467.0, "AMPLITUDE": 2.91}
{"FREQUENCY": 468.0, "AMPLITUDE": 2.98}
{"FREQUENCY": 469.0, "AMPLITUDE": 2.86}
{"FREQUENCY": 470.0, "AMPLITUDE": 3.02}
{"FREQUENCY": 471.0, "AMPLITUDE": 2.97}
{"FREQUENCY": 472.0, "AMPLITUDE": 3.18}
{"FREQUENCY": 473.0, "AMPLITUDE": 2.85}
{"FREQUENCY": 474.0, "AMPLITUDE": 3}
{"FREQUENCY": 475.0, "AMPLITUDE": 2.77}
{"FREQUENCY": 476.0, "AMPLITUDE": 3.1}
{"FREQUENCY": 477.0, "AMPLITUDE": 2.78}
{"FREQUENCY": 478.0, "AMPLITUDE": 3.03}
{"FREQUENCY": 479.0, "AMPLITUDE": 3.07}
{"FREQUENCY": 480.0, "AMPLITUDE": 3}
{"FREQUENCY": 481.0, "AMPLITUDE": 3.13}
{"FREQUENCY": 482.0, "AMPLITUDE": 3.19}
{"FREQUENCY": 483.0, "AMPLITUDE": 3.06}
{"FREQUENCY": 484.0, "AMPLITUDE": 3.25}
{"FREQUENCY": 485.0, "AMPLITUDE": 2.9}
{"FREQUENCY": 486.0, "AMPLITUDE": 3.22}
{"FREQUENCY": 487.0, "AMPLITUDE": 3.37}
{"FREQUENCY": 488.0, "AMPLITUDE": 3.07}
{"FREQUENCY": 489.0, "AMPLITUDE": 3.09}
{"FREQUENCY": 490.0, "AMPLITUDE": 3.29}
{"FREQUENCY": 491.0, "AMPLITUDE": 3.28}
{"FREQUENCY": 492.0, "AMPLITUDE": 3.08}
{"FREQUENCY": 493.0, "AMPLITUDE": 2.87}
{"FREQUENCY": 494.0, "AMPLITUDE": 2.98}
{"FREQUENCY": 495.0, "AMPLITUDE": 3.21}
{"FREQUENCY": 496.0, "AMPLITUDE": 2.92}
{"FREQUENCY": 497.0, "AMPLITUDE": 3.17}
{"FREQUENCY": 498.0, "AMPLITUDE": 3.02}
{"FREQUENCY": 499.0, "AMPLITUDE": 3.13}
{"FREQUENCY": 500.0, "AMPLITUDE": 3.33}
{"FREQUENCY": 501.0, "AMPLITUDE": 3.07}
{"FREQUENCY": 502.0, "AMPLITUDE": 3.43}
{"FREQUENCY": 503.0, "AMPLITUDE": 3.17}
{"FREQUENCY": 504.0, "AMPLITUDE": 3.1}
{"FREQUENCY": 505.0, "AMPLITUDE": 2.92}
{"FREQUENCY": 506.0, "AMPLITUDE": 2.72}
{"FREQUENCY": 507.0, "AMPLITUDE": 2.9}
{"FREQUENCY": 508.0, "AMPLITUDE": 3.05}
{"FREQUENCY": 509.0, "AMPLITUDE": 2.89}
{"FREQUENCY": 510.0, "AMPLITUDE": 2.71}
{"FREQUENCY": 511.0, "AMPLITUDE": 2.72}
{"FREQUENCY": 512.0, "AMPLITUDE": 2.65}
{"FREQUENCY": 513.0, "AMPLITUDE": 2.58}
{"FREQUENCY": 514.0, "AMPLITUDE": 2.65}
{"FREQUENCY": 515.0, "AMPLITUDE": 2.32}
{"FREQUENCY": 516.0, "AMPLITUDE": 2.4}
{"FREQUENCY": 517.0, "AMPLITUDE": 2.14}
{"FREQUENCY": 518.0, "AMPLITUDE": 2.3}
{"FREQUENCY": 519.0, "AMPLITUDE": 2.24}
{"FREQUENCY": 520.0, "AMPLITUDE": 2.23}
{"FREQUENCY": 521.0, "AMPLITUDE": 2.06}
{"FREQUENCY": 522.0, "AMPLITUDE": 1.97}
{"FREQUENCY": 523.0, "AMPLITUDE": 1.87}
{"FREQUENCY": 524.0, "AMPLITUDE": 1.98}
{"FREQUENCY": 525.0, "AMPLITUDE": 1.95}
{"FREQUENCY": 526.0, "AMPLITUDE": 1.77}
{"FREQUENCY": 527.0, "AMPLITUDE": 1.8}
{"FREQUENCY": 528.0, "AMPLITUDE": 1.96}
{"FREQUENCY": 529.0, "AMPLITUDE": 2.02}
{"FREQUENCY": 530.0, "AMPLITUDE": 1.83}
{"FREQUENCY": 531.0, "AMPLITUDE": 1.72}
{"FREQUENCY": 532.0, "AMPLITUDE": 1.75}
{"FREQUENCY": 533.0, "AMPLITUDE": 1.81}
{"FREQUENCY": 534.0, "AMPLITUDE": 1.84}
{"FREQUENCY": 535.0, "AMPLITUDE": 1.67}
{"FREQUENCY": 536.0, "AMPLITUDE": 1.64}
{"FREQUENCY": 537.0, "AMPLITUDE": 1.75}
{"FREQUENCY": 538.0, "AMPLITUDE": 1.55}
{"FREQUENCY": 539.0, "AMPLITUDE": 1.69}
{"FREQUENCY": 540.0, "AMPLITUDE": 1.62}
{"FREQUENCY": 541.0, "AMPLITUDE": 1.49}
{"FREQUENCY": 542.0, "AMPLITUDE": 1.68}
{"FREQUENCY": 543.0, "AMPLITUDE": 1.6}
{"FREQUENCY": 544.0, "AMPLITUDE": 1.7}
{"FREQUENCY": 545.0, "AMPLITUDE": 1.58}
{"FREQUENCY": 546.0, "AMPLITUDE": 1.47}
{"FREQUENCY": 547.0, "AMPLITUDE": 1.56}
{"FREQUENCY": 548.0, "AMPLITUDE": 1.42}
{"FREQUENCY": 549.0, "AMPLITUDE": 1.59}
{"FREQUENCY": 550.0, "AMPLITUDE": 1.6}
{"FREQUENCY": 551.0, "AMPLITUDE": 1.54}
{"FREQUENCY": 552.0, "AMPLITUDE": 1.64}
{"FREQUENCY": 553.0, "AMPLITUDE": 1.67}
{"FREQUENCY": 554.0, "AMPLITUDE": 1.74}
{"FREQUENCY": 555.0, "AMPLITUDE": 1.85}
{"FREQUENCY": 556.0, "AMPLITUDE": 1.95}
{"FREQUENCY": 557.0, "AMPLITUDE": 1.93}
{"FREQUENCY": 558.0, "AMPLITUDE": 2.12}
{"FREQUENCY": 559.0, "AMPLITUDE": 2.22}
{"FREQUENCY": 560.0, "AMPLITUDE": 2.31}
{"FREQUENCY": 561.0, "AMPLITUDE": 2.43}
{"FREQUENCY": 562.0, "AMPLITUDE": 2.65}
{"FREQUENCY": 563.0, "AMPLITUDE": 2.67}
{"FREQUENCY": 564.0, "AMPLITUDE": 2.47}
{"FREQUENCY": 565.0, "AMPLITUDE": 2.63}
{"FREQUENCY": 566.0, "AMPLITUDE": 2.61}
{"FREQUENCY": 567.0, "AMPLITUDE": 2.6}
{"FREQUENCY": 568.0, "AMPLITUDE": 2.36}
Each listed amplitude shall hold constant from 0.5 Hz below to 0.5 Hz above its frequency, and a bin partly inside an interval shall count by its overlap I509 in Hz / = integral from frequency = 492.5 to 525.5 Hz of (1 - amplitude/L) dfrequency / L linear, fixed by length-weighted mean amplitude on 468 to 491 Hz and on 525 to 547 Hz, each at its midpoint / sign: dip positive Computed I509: -4.4 Hz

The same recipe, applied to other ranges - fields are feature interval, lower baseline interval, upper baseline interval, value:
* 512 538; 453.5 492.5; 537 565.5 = 3.02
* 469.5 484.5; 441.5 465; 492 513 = 0.06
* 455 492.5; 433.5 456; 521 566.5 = -4.39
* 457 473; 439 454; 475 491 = 0.42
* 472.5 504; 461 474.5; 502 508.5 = -0.93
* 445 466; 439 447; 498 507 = -0.39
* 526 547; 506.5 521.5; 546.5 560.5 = 4.01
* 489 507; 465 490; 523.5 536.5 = -3.74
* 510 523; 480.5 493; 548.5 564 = 1.54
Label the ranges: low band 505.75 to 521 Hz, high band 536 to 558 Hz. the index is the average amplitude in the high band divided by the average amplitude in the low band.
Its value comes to 0.65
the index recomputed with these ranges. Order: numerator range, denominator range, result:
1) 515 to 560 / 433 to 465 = 0.59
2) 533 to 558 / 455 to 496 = 0.55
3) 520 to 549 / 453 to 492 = 0.57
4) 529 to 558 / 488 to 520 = 0.59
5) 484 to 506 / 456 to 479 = 1.04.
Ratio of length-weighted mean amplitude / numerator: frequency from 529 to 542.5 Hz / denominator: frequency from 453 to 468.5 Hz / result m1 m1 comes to 0.56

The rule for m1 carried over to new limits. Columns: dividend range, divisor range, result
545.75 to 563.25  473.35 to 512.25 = 0.63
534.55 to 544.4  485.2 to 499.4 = 0.53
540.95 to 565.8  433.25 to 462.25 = 0.62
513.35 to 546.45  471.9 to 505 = 0.61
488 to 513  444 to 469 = 0.98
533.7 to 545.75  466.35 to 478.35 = 0.56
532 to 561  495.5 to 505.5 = 0.56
